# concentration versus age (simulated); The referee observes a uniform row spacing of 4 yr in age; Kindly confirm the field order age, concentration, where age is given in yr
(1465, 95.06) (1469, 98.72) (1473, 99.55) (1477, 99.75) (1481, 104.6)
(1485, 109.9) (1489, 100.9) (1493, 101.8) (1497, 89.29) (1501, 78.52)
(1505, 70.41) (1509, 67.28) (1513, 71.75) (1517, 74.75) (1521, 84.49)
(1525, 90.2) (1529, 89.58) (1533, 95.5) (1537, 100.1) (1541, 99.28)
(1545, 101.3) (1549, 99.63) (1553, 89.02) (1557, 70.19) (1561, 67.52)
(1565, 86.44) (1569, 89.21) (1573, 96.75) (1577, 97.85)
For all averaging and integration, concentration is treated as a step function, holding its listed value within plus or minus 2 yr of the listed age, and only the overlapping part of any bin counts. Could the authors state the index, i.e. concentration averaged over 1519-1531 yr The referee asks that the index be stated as 88.1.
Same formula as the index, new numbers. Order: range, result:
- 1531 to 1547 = 99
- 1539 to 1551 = 100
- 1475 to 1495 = 103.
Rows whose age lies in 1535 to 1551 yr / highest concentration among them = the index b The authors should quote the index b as 101.3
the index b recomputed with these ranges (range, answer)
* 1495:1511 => 89.29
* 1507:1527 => 90.2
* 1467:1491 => 109.9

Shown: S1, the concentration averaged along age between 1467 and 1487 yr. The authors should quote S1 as 103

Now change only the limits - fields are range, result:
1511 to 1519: 73.2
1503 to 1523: 73.7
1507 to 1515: 69.5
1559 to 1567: 77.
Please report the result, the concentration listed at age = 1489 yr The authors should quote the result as 100.9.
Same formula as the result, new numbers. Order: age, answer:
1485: 109.9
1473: 99.55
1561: 67.52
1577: 97.85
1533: 95.5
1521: 84.49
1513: 71.75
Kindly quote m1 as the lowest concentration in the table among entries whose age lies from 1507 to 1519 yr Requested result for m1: 67.28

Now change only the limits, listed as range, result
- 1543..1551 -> 99.63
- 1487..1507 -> 70.41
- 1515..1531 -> 74.75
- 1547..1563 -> 67.52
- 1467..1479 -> 98.72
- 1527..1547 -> 89.58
